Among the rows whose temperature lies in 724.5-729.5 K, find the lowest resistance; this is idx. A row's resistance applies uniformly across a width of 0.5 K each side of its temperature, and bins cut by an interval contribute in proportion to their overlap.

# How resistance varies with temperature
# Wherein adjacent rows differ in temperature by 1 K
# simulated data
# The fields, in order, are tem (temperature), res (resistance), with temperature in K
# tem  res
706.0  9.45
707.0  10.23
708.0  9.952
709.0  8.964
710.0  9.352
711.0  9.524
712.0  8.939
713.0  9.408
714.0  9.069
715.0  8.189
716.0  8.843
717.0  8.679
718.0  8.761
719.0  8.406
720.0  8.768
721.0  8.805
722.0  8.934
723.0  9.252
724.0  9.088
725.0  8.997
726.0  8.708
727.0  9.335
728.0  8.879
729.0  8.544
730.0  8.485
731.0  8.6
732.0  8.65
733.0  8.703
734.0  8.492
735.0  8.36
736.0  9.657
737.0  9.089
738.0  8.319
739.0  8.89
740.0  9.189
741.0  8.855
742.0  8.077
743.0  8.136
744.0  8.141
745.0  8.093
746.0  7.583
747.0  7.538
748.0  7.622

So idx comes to 8.544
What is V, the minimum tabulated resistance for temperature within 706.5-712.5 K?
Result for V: 8.939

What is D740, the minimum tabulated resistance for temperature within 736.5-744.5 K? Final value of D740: 8.077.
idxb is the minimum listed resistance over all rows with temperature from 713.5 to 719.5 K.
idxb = 8.189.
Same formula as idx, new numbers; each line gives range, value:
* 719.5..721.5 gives 8.768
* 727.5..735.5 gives 8.36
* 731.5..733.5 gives 8.65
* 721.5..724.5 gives 8.934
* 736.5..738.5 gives 8.319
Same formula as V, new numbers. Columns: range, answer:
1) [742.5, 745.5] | 8.093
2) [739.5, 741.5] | 8.855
